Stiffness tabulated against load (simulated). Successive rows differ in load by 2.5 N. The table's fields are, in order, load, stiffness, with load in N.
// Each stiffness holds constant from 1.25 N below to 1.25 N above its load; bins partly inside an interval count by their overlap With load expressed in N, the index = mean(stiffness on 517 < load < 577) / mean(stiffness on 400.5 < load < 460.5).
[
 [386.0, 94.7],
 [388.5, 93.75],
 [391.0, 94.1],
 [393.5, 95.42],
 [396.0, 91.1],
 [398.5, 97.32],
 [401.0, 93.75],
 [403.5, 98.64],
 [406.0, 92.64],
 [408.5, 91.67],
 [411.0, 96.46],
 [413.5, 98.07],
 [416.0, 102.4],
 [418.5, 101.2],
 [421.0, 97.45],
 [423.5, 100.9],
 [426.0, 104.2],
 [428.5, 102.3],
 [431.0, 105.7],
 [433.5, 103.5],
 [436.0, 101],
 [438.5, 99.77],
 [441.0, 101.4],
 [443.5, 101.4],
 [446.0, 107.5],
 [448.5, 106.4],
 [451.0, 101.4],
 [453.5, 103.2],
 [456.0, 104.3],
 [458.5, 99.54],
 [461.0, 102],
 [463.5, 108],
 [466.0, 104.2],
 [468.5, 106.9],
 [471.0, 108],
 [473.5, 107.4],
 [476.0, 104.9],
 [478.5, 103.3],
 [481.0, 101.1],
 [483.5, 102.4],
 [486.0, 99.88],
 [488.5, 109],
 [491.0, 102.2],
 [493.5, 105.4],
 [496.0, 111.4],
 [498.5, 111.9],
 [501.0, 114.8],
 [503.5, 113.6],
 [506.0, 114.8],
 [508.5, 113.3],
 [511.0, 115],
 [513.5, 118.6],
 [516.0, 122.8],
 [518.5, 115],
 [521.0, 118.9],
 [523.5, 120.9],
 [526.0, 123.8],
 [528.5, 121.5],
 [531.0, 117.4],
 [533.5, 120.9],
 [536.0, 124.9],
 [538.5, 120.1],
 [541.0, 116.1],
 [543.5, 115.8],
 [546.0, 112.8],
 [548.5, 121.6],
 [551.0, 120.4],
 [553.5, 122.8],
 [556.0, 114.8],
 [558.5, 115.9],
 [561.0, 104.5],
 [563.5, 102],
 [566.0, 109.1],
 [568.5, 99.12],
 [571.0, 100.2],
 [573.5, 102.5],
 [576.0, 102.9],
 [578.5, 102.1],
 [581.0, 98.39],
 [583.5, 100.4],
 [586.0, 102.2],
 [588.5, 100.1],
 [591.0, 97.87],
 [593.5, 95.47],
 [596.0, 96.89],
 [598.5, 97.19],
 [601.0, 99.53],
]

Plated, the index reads 1.14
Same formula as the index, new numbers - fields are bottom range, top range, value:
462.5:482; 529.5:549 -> 1.12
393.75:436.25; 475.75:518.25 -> 1.11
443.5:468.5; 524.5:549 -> 1.15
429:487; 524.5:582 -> 1.09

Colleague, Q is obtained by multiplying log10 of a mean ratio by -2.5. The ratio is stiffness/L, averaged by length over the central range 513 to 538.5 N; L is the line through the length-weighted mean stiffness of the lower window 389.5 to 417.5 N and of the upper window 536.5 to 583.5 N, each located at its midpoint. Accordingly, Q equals -0.13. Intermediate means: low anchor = 95.6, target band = 121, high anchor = 110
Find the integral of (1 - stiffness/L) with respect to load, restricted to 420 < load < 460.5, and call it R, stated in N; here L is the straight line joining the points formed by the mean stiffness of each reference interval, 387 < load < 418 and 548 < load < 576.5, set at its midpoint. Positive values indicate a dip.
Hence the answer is -1.5 N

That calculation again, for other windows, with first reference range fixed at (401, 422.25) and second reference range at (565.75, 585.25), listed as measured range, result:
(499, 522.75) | -3.9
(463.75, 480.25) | -1.2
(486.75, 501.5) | -1.4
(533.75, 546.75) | -2.3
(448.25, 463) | -0.7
